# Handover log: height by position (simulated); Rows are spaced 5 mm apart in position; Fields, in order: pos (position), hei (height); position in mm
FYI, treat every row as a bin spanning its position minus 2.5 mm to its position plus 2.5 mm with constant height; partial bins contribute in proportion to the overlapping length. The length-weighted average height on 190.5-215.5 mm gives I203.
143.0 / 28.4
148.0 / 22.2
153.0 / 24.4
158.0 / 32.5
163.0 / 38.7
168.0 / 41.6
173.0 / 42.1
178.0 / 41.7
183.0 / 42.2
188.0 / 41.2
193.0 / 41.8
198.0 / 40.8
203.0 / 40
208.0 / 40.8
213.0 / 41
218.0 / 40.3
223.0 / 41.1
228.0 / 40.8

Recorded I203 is 40.9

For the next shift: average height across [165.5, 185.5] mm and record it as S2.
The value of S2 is 41.9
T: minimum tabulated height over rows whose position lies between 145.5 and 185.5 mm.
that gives 22.2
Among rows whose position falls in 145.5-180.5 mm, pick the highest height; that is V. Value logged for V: 42.1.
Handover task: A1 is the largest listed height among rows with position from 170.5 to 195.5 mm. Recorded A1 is 42.2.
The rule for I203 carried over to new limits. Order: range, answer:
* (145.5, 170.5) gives 31.9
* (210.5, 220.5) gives 40.6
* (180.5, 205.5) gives 41.2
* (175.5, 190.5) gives 41.7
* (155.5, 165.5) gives 35.6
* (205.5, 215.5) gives 40.9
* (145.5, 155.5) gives 23.3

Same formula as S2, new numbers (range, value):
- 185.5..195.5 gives 41.5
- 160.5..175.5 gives 40.8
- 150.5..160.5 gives 28.4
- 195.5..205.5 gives 40.4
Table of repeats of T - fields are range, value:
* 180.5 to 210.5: 40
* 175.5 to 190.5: 41.2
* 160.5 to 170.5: 38.7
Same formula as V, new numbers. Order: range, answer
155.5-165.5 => 38.7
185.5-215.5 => 41.8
